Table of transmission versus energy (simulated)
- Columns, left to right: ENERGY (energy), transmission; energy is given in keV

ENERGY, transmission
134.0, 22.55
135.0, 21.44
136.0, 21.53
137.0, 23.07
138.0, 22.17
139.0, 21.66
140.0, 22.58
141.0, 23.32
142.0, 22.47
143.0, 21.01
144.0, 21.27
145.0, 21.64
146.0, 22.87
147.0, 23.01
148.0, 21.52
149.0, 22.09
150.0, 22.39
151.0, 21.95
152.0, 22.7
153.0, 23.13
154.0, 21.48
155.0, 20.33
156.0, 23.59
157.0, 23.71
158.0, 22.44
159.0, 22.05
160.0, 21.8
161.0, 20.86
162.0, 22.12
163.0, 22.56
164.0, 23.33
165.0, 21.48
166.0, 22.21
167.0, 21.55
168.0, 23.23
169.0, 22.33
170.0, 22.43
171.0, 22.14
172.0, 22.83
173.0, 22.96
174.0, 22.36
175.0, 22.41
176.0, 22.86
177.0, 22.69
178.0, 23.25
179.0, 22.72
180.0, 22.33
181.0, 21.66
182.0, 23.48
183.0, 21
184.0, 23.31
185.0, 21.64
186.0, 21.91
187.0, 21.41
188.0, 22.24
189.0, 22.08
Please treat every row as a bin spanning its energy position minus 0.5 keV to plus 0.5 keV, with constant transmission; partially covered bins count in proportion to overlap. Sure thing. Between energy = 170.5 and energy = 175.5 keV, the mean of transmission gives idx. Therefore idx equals 22.5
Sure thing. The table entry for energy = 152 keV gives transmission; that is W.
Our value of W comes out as 22.7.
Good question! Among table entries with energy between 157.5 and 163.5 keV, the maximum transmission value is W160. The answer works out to 22.56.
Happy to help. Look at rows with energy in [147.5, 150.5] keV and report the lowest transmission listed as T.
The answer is 21.52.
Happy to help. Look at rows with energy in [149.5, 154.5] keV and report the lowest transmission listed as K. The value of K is 21.48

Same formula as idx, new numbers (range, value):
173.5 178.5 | 22.7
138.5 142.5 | 22.5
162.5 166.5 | 22.4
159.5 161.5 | 21.3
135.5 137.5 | 22.3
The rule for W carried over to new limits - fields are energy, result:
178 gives 23.25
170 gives 22.43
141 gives 23.32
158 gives 22.44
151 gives 21.95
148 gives 21.52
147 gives 23.01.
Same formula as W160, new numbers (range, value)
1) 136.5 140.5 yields 23.07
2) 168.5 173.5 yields 22.96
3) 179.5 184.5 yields 23.48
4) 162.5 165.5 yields 23.33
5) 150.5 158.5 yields 23.71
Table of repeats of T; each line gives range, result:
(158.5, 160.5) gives 21.8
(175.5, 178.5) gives 22.69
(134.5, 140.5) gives 21.44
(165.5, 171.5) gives 21.55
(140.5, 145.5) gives 21.01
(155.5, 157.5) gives 23.59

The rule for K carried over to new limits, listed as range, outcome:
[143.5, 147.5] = 21.27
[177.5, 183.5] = 21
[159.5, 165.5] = 20.86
